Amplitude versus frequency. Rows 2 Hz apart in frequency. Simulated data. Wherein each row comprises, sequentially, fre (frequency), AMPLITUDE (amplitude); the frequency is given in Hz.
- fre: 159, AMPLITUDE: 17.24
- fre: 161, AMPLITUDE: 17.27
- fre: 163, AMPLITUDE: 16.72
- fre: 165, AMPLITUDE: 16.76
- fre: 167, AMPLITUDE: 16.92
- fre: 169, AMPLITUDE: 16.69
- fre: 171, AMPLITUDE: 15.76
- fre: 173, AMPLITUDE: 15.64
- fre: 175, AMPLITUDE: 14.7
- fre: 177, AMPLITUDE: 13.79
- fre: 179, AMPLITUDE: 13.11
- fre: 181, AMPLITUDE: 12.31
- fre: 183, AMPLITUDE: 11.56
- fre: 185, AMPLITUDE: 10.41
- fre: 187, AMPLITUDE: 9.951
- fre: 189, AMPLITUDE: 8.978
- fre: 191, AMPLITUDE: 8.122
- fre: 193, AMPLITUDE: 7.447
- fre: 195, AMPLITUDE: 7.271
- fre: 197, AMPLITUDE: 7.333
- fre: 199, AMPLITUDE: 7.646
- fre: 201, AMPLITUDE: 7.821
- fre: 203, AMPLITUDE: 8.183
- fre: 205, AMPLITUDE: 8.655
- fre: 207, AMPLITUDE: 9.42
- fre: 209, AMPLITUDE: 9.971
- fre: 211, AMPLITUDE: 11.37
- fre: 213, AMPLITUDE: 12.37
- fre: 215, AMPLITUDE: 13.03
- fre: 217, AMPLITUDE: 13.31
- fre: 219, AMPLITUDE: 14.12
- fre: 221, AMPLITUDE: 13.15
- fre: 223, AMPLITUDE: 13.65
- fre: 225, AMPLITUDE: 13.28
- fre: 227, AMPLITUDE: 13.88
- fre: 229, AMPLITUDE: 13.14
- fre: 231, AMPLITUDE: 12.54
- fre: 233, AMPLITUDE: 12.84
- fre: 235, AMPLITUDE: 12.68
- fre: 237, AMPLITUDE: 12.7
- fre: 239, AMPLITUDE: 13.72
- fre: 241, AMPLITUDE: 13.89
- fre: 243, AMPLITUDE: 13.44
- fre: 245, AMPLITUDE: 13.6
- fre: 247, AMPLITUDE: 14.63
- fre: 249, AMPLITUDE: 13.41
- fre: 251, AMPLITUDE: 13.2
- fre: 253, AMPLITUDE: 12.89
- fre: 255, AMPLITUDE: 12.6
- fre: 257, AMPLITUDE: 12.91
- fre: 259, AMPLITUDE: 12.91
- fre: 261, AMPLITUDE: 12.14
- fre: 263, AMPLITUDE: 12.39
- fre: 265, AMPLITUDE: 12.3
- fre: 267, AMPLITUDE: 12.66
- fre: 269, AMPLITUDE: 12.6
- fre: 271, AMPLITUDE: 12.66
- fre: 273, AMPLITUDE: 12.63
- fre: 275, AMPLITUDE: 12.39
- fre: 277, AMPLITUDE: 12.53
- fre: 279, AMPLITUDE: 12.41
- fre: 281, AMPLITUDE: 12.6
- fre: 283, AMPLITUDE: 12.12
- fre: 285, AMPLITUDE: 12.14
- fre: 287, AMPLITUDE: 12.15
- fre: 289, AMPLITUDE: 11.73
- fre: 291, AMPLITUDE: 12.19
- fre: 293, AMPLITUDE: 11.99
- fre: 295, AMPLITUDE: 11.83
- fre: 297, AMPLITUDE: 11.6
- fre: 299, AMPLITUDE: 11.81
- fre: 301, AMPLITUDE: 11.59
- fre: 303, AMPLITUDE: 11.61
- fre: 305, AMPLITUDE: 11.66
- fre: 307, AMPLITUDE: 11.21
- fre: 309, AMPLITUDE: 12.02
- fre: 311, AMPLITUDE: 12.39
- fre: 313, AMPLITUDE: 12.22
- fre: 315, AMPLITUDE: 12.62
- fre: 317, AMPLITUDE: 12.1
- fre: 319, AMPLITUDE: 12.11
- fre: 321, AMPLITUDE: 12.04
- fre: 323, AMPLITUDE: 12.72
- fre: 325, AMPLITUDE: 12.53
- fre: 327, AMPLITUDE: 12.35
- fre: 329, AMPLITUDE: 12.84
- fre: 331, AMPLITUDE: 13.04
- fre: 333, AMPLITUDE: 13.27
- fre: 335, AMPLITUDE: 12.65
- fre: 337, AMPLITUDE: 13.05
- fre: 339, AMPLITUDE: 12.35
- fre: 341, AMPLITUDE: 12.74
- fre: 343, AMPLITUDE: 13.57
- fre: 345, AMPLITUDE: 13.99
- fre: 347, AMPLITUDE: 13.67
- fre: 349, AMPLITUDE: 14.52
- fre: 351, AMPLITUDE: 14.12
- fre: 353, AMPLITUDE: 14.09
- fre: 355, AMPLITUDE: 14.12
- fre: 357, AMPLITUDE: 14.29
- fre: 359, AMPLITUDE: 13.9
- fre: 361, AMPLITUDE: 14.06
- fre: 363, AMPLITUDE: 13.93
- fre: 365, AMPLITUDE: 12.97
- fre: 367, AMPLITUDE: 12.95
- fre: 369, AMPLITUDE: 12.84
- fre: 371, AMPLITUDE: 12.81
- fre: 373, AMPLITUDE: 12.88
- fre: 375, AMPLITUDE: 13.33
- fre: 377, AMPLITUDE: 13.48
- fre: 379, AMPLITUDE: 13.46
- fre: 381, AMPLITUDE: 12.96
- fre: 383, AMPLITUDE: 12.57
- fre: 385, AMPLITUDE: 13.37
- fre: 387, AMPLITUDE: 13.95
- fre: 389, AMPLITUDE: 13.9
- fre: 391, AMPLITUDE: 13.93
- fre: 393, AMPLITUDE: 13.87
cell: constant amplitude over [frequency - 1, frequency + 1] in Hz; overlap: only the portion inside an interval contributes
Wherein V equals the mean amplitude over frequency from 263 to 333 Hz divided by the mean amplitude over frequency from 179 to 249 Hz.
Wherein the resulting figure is 1.07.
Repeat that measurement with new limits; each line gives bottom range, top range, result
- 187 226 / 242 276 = 1.26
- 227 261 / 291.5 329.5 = 0.91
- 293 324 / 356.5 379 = 1.12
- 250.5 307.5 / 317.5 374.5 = 1.08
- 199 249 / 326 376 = 1.09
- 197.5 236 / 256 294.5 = 1.07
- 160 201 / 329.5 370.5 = 1.10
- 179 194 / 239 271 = 1.30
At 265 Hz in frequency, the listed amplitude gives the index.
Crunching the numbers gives 12.3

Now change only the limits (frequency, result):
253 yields 12.89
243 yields 13.44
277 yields 12.53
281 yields 12.6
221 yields 13.15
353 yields 14.09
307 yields 11.21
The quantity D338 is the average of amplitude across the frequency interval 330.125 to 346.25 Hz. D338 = 13.1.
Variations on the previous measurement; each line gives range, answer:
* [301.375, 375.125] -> 12.9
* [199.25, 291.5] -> 12.4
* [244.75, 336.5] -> 12.4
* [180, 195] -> 9.66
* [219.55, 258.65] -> 13.3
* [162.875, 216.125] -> 11.5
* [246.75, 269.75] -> 12.8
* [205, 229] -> 12.4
